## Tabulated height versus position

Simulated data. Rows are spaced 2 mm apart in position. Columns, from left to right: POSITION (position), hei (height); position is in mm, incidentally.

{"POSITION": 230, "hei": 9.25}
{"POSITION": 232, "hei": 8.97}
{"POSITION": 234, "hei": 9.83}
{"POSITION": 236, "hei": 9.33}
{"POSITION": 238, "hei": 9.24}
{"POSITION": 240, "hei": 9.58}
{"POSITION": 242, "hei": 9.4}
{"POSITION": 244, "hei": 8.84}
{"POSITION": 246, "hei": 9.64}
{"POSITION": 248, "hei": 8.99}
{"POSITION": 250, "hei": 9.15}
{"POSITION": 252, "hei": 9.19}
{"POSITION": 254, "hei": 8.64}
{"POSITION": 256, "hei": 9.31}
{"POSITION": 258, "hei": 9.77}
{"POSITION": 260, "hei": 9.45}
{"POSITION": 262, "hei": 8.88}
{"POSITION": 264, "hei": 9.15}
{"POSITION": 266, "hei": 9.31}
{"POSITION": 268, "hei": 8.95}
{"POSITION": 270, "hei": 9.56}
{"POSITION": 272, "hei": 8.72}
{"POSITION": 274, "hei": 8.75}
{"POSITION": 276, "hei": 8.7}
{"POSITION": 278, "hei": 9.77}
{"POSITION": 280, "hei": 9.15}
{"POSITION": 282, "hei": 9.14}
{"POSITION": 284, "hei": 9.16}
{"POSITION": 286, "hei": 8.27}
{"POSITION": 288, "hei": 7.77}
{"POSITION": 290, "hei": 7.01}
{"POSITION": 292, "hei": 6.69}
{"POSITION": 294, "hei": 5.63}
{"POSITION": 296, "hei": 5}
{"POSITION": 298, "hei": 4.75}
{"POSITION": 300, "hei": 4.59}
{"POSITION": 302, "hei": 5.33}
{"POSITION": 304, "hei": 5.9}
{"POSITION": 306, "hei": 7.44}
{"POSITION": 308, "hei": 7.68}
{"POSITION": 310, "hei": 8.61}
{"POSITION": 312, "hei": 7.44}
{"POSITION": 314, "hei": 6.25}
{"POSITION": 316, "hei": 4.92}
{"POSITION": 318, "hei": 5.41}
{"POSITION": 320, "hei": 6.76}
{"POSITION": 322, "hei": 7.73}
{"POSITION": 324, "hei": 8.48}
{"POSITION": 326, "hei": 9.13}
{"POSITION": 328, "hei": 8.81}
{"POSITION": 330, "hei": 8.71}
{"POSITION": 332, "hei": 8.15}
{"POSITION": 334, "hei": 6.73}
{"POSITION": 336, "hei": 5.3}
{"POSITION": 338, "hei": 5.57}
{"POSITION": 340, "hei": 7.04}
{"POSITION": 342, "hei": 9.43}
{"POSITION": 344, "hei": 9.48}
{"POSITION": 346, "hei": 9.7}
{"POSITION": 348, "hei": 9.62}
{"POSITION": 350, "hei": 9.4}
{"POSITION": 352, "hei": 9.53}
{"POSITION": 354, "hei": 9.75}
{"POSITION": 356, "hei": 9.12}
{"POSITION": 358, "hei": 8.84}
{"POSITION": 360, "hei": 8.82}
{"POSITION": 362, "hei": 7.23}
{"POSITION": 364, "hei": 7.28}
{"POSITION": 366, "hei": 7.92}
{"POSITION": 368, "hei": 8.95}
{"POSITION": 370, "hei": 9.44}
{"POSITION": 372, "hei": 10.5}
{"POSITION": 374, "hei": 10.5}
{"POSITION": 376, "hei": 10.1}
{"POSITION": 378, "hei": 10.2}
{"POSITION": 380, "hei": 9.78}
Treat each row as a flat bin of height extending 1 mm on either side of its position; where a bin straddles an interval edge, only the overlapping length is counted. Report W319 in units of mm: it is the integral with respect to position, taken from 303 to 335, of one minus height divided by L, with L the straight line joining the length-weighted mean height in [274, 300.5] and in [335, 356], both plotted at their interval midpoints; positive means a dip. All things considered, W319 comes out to 2.6 mm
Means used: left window 7.46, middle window 7.38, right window 8.51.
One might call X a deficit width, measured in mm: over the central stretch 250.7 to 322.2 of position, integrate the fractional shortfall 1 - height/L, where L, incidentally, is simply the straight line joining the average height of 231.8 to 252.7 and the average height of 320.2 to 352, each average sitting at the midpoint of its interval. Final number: 8.7 mm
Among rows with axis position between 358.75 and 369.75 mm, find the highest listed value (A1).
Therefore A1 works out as 8.95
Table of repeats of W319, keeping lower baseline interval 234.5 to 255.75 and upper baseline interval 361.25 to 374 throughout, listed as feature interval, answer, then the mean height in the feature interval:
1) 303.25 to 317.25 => 3.2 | 6.88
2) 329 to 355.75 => 1.4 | 8.36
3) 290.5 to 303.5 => 5.2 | 5.42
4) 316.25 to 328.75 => 1.9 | 7.53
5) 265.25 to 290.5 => 0.8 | 8.82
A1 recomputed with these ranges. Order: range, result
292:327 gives 9.13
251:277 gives 9.77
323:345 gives 9.48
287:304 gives 7.77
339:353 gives 9.7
